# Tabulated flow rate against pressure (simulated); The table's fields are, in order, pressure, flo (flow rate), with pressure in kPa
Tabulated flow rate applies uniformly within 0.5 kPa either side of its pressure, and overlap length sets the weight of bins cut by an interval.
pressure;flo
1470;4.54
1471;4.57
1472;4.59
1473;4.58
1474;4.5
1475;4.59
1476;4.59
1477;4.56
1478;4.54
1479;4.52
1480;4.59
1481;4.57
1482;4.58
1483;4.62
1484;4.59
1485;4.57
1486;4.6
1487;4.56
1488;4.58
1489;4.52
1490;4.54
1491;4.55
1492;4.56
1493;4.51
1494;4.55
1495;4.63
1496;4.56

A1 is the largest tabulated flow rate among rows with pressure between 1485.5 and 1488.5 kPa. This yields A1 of 4.6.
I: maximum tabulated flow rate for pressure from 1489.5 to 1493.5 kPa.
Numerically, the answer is 4.56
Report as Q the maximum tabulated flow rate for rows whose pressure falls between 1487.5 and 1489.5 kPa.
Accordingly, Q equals 4.58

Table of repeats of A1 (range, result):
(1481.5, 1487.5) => 4.62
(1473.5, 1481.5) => 4.59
